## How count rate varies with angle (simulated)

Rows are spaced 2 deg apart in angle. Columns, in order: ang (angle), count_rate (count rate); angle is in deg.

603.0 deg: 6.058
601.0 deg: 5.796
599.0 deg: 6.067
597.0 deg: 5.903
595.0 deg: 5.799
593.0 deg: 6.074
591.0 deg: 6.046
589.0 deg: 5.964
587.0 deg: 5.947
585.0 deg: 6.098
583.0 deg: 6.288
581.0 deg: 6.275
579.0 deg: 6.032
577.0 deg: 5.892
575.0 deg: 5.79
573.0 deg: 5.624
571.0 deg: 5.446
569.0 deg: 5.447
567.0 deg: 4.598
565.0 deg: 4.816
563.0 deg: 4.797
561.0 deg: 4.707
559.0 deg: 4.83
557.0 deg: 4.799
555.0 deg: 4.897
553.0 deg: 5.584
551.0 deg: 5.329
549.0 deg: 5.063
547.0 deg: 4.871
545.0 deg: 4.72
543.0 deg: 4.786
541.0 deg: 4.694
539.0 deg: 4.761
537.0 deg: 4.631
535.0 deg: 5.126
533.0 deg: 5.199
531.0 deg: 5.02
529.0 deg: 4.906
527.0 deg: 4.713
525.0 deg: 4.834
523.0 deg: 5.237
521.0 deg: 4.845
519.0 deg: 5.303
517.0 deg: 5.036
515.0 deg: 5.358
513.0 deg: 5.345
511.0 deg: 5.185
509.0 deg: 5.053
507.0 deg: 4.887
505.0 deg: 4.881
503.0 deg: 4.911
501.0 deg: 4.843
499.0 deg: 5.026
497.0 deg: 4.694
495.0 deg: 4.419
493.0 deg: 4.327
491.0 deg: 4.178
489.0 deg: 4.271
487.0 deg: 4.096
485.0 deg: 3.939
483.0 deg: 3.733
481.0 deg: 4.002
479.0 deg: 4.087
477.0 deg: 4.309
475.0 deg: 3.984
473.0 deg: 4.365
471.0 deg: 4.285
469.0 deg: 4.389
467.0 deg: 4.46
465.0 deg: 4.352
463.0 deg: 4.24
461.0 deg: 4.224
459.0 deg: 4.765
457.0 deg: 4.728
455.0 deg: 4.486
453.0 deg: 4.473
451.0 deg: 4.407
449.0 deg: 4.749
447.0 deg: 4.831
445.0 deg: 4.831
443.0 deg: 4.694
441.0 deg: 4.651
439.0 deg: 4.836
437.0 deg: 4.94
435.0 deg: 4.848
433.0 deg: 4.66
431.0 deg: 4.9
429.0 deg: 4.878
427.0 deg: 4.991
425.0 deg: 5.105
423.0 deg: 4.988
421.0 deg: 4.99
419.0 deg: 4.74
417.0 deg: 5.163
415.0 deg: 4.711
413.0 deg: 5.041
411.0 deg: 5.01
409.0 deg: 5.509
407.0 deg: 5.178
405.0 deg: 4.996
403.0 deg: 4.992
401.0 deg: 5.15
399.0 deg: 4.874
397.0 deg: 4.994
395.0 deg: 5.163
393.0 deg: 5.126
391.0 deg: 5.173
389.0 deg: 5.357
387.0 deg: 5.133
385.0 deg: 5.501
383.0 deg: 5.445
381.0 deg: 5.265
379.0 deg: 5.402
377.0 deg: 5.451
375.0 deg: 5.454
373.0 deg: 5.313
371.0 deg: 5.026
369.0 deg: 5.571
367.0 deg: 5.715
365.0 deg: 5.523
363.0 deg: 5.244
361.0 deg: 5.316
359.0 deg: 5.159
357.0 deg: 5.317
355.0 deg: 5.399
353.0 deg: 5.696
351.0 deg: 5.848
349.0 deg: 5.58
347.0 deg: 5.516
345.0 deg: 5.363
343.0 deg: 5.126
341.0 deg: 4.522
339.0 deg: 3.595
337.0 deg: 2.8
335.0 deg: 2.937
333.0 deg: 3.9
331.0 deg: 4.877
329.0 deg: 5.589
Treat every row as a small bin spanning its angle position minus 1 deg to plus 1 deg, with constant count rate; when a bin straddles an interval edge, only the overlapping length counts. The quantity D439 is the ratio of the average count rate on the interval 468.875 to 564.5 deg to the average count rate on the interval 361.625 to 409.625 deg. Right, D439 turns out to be 0.90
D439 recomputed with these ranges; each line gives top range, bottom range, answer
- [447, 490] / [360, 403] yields 0.82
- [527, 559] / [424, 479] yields 1.08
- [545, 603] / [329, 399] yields 1.09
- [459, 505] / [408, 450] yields 0.89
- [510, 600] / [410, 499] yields 1.16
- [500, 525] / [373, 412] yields 0.97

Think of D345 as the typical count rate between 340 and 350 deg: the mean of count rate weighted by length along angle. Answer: 5.22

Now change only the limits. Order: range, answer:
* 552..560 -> 5.03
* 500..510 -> 4.92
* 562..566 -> 4.81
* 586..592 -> 5.99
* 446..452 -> 4.66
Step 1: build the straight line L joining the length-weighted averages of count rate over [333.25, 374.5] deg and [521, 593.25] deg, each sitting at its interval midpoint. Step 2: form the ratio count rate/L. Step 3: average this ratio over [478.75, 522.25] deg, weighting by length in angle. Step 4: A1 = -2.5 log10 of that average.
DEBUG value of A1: 0.12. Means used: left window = 5.01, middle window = 4.67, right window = 5.26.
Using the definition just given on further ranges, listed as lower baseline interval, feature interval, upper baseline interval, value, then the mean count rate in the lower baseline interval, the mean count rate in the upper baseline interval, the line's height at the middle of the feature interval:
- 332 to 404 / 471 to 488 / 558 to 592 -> 0.29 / 5.08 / 5.56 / 5.34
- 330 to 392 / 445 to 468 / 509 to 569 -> 0.11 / 5.08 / 4.97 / 5.02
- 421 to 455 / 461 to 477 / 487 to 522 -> 0.12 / 4.8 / 4.83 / 4.81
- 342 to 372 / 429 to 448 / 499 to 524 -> 0.09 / 5.43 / 5.07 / 5.24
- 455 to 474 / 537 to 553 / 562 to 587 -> 0.08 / 4.43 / 5.61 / 5.29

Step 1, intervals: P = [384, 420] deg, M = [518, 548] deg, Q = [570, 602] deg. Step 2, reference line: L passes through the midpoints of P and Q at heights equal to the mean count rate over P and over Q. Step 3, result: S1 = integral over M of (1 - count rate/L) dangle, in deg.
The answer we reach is 4.15 deg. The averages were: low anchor 5.1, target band 4.91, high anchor 5.94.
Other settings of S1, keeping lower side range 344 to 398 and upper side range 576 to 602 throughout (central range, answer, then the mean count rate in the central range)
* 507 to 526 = 2.23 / 5.12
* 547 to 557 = 1.29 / 5.14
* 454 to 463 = 1.78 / 4.52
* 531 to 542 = 1.81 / 4.89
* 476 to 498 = 5.88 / 4.19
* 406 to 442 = 3.75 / 4.95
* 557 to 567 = 1.96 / 4.77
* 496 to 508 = 1.84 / 4.87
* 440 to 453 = 2.13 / 4.68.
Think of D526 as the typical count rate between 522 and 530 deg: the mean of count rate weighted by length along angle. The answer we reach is 4.92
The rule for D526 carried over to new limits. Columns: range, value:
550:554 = 5.46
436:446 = 4.79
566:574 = 5.28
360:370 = 5.47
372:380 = 5.4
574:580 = 5.9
